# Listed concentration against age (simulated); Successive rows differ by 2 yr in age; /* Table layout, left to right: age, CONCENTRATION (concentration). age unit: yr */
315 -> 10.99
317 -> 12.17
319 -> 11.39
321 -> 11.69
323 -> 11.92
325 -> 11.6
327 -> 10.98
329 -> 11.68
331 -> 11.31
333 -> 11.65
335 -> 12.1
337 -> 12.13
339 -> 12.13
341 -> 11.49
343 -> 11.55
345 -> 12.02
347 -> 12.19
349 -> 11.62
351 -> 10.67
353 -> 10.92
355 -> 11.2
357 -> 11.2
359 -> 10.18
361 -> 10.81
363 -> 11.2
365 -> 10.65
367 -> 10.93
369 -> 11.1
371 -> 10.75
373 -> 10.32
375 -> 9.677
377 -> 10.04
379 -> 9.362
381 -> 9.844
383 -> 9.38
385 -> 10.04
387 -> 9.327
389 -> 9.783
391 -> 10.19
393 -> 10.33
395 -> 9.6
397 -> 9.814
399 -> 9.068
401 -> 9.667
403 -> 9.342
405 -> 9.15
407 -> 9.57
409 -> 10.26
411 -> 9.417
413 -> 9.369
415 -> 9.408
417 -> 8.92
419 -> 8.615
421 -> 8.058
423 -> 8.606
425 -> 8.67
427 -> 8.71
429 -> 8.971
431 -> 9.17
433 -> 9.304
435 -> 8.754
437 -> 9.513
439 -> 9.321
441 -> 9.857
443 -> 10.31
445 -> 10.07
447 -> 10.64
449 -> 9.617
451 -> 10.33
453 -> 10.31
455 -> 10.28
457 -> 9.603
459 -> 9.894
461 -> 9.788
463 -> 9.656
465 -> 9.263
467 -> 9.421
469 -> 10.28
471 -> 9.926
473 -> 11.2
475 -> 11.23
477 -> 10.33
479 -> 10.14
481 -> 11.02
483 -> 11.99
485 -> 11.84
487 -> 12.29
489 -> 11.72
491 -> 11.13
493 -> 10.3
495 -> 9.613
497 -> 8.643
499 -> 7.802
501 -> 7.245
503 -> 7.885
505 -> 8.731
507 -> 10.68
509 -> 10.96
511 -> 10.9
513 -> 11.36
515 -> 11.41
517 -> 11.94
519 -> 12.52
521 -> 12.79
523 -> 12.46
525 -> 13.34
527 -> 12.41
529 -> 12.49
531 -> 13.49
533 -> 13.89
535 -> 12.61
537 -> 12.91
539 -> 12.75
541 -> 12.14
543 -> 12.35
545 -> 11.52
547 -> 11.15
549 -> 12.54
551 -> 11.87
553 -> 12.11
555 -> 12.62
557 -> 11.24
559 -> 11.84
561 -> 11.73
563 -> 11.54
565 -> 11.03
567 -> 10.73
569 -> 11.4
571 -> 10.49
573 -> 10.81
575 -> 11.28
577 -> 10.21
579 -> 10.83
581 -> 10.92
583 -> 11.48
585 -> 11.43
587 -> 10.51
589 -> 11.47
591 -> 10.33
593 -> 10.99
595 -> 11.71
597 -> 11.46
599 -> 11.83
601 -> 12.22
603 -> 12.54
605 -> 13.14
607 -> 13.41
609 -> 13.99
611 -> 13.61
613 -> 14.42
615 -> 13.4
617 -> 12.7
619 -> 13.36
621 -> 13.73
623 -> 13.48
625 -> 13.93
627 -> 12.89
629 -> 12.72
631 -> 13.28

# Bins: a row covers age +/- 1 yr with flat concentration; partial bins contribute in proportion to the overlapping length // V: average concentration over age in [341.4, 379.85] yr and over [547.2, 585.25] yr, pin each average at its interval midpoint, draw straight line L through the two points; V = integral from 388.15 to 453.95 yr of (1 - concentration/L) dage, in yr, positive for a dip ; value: 9.2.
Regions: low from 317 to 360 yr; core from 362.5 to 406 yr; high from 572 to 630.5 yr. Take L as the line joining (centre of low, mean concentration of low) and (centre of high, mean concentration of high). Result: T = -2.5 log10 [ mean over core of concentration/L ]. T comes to 0.17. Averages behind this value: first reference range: 11.5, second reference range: 12.2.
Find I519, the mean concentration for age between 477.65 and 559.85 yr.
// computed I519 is 11.4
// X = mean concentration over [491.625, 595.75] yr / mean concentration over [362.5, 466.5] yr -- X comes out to 1.2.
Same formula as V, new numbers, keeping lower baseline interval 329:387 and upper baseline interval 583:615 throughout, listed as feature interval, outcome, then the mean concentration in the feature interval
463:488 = 1.86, 10.7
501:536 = 0.50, 11.6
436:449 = 1.66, 9.93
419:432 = 2.99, 8.69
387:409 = 2.92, 9.66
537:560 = -0.20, 12.1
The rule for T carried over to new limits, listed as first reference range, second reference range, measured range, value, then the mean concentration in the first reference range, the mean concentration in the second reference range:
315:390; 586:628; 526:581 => 0.04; 11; 12.6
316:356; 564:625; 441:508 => 0.17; 11.6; 12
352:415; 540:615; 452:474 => 0.08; 10.1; 11.8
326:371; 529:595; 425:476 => 0.17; 11.3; 11.6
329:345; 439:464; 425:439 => 0.14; 11.8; 10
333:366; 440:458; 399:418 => 0.13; 11.4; 10.1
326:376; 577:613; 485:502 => 0.17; 11.2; 11.9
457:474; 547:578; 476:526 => -0.03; 9.91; 11.4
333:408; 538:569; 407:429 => 0.20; 10.5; 11.8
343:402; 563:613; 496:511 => 0.24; 10.4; 11.6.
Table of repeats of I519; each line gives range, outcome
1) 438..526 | 10.5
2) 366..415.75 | 9.83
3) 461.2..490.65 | 10.7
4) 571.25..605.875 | 11.3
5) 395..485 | 9.72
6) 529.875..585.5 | 11.8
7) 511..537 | 12.5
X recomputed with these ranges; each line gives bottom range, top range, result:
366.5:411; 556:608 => 1.16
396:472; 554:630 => 1.27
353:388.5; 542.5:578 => 1.11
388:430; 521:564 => 1.33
